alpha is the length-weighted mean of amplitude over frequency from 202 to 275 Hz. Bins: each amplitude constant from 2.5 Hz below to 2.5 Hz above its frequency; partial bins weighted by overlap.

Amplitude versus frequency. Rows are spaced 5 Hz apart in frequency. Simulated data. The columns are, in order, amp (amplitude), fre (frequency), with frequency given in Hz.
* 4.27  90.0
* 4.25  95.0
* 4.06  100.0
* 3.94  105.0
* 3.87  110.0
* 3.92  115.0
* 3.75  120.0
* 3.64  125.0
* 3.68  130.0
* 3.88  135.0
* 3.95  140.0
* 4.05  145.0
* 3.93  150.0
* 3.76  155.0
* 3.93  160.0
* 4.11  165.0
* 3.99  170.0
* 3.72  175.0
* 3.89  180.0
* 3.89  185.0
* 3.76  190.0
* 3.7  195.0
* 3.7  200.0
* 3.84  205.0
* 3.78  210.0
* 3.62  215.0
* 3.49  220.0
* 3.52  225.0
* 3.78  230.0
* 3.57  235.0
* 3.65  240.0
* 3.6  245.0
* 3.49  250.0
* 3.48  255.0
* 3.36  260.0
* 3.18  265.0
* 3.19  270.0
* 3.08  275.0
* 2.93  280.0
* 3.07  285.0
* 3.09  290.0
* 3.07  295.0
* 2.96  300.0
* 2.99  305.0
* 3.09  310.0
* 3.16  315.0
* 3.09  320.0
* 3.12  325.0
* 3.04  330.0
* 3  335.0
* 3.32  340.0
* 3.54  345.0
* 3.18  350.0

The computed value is 3.52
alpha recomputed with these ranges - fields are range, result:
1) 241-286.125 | 3.28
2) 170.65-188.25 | 3.85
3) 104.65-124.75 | 3.84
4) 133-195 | 3.9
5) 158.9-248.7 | 3.75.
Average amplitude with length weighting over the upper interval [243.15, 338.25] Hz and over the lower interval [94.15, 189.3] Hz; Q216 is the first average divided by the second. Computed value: 0.81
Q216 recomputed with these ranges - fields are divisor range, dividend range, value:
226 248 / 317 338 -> 0.84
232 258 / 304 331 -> 0.87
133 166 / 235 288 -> 0.84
